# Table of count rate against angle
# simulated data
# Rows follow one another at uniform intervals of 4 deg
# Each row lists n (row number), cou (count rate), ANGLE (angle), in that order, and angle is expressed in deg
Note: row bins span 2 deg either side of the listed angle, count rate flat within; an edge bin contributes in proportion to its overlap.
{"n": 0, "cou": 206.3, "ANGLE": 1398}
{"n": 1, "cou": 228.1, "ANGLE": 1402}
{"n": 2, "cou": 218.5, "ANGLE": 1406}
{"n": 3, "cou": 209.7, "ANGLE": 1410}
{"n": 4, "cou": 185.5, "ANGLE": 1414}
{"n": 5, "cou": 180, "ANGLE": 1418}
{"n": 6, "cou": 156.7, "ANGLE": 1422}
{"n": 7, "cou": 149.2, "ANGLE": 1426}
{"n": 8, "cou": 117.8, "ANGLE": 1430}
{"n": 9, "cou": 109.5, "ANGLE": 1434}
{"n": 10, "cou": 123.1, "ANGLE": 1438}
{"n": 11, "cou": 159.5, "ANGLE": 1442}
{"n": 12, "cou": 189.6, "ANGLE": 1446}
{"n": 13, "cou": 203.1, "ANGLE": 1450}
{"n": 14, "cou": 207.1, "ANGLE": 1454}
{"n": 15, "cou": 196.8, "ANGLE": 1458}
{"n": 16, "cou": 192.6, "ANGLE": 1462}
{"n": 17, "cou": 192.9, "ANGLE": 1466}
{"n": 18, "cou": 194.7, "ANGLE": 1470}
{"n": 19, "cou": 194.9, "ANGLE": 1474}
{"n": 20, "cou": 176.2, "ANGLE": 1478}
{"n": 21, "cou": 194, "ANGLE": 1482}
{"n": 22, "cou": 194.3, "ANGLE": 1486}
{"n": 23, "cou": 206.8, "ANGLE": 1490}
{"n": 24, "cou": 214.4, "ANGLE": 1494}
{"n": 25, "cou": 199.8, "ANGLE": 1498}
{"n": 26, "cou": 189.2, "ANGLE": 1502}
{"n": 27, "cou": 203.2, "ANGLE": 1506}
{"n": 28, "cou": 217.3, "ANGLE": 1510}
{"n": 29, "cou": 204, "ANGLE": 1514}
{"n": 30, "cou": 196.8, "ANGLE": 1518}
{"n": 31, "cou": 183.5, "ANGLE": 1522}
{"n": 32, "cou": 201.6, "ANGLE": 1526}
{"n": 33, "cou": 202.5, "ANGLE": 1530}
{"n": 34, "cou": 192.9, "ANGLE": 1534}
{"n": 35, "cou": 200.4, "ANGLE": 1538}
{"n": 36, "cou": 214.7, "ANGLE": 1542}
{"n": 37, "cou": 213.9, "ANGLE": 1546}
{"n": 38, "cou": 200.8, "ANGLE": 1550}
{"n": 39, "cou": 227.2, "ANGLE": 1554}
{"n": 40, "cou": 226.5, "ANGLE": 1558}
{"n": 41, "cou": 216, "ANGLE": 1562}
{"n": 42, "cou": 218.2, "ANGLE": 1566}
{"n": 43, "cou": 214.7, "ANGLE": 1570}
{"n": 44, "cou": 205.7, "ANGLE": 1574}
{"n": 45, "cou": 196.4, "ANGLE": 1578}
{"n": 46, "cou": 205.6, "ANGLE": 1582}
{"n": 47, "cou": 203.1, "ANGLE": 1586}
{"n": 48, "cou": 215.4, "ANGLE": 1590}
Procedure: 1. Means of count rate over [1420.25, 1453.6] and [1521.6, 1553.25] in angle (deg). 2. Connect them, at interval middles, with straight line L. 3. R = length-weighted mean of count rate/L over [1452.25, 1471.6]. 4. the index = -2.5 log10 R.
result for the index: -0.18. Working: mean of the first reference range 154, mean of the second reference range 203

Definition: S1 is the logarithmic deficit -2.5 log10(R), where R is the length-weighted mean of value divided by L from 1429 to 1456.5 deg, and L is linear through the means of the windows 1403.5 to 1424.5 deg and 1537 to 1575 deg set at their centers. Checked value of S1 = 0.21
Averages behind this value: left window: 190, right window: 214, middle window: 161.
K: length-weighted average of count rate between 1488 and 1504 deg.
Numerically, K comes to 203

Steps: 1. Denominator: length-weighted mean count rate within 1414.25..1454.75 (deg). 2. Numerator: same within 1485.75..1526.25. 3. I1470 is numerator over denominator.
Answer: 1.26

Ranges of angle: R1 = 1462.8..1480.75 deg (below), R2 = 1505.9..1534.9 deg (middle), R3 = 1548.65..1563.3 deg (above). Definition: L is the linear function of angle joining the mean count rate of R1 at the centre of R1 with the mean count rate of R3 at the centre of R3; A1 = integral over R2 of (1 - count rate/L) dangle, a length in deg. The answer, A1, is 0.8 deg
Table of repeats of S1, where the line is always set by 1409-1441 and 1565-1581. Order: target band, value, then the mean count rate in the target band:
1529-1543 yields -0.04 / 202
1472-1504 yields -0.12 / 196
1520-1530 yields -0.03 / 195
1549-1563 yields -0.09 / 219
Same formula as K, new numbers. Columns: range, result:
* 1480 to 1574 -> 206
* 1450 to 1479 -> 195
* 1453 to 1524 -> 198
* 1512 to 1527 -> 196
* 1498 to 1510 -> 200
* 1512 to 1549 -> 201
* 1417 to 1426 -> 163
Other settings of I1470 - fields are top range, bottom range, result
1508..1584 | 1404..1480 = 1.17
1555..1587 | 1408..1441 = 1.37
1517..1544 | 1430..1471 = 1.15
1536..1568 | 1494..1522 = 1.07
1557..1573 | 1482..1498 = 1.07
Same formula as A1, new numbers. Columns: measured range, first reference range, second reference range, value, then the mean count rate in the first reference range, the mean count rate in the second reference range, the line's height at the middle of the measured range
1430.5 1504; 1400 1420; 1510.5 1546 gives 6.8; 204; 201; 203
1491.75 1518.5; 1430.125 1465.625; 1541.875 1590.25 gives -1.9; 171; 212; 191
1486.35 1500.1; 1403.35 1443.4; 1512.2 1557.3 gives -1.2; 162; 204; 188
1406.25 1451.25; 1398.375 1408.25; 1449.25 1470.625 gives 10.0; 220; 198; 210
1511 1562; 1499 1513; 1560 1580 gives 0.1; 203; 210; 206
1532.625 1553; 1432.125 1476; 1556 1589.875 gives -0.3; 179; 211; 203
